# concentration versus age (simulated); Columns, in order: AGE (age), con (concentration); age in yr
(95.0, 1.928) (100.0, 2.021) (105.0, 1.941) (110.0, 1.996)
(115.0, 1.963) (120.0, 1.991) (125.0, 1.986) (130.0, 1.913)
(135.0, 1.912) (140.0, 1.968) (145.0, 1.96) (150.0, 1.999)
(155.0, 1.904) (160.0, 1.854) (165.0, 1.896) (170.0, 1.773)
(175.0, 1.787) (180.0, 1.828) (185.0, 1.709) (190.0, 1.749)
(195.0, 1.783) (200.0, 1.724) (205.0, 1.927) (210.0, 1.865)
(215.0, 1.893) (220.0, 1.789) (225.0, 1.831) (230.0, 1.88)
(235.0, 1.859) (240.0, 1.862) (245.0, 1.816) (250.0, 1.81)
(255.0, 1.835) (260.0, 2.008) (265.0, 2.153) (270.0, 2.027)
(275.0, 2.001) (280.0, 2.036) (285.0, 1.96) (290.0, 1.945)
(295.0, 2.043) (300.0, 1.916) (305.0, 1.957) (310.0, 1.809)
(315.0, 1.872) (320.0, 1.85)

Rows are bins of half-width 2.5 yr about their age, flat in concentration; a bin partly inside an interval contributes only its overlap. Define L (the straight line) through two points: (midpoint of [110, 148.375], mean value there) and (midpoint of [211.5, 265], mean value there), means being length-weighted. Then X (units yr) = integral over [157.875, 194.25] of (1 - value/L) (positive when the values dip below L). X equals 2.35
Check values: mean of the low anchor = 1.96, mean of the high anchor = 1.87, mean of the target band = 1.8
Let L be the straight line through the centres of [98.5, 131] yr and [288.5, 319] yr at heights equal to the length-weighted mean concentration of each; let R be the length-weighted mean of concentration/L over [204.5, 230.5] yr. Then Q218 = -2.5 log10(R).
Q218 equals 0.05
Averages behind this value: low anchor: 1.97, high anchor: 1.92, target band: 1.86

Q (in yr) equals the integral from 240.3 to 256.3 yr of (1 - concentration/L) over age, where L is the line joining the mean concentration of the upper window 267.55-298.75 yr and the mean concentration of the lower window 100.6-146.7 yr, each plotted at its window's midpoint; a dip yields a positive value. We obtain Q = 1.33 yr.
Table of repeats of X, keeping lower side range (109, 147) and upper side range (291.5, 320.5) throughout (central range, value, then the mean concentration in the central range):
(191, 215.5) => 1.4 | 1.83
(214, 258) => 2.0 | 1.84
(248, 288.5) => -1.2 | 1.98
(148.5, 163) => 0.3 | 1.91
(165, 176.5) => 0.8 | 1.8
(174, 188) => 1.2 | 1.77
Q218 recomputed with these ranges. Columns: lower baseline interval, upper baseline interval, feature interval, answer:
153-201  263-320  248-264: 0.00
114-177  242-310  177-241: 0.07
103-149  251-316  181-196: 0.12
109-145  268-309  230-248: 0.07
